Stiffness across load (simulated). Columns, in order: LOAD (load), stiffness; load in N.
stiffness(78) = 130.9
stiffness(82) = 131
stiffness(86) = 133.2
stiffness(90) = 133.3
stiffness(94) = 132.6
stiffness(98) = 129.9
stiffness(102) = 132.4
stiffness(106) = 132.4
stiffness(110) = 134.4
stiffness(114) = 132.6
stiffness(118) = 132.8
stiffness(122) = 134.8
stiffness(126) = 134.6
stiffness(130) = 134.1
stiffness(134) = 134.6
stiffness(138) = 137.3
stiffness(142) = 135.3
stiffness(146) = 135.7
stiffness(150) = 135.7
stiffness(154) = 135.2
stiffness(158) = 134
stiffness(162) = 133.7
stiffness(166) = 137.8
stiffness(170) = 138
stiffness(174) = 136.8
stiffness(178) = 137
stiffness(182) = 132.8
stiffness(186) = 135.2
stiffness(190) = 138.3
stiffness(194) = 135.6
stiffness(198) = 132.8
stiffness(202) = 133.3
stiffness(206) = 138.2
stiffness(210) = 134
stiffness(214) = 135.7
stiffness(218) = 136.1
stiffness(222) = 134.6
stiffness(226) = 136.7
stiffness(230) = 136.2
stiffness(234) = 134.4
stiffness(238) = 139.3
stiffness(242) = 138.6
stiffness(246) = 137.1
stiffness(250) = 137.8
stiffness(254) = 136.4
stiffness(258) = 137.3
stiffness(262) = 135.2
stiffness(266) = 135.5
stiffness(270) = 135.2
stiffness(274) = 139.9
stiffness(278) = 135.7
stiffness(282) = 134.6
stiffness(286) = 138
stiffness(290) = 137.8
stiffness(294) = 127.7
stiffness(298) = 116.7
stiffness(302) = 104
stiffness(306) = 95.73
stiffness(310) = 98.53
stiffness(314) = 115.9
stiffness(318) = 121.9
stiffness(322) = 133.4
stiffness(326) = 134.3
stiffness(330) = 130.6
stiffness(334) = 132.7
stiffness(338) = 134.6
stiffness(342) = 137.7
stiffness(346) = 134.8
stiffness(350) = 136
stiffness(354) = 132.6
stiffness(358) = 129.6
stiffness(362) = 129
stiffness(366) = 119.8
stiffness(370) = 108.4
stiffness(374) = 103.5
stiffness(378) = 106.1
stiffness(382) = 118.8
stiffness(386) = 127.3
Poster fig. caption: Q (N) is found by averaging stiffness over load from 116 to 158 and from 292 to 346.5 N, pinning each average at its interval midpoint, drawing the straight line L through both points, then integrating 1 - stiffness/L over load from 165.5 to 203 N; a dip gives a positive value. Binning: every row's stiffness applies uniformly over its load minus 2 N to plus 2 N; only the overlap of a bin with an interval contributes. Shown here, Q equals -1.1 N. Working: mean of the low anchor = 135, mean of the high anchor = 122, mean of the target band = 136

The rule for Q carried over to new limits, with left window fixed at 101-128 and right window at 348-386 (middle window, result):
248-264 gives -1.31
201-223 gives -1.18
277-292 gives -1.40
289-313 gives 2.25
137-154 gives -0.51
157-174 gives -0.67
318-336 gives -1.28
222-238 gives -1.05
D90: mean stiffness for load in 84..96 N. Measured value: 133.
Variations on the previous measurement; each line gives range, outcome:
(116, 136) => 134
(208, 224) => 135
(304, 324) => 113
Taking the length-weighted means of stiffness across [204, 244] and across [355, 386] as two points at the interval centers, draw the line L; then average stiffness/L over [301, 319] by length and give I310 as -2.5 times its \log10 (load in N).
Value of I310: 0.18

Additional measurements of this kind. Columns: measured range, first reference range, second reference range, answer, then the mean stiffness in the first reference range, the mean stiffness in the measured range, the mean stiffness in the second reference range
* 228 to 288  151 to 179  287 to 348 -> -0.07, 136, 137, 124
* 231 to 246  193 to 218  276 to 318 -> -0.06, 135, 137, 121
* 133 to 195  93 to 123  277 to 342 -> -0.04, 133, 136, 125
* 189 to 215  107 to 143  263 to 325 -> -0.04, 134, 135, 125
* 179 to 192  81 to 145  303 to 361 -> -0.04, 134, 136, 126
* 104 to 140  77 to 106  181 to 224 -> -0.01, 132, 134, 135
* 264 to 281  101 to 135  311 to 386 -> -0.07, 134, 136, 125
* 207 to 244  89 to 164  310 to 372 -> -0.04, 134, 136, 128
